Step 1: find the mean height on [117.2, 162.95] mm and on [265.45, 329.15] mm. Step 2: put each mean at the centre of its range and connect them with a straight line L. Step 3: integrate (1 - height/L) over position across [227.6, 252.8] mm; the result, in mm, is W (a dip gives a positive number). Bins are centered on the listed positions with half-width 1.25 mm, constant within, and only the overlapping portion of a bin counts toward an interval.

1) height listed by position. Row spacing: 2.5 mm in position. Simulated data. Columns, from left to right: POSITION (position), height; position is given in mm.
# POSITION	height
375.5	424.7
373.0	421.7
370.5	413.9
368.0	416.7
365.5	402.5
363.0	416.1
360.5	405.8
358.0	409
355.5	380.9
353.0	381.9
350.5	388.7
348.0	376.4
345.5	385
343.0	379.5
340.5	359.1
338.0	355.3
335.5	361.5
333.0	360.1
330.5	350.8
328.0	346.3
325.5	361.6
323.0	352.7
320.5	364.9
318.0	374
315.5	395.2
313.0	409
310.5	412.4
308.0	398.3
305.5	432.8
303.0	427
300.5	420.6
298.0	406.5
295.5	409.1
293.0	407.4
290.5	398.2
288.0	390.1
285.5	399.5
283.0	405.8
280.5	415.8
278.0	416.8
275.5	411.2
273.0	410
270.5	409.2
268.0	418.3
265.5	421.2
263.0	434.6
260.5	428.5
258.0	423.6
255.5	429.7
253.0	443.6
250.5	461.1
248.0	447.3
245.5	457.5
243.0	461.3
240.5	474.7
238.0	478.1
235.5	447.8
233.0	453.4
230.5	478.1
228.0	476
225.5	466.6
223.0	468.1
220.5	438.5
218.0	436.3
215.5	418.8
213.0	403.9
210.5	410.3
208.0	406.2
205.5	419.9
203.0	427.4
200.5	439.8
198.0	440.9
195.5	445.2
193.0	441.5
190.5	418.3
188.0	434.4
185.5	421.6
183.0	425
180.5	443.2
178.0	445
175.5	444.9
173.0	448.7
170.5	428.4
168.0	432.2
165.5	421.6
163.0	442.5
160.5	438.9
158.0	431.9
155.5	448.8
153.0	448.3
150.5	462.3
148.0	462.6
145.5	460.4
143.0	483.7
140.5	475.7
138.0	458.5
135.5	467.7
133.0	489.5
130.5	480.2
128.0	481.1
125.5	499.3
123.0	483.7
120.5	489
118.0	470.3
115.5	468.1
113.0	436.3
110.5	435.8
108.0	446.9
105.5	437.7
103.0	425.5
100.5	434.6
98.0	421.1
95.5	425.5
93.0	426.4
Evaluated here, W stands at -2.2 mm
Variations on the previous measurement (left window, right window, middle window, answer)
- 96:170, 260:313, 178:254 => -1.9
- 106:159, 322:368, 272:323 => -0.9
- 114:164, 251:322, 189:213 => 0.9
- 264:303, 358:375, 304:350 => 3.9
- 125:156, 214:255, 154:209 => 3.6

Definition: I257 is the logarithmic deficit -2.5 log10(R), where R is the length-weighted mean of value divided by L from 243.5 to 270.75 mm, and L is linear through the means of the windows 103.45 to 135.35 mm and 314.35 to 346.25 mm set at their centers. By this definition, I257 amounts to -0.09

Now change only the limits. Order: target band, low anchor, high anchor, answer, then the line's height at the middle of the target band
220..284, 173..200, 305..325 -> -0.07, 413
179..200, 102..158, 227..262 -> 0.06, 459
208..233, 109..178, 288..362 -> -0.04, 428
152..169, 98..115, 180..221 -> -0.02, 431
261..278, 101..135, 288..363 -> -0.03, 408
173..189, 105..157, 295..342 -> 0.02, 444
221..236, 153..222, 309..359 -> -0.12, 416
